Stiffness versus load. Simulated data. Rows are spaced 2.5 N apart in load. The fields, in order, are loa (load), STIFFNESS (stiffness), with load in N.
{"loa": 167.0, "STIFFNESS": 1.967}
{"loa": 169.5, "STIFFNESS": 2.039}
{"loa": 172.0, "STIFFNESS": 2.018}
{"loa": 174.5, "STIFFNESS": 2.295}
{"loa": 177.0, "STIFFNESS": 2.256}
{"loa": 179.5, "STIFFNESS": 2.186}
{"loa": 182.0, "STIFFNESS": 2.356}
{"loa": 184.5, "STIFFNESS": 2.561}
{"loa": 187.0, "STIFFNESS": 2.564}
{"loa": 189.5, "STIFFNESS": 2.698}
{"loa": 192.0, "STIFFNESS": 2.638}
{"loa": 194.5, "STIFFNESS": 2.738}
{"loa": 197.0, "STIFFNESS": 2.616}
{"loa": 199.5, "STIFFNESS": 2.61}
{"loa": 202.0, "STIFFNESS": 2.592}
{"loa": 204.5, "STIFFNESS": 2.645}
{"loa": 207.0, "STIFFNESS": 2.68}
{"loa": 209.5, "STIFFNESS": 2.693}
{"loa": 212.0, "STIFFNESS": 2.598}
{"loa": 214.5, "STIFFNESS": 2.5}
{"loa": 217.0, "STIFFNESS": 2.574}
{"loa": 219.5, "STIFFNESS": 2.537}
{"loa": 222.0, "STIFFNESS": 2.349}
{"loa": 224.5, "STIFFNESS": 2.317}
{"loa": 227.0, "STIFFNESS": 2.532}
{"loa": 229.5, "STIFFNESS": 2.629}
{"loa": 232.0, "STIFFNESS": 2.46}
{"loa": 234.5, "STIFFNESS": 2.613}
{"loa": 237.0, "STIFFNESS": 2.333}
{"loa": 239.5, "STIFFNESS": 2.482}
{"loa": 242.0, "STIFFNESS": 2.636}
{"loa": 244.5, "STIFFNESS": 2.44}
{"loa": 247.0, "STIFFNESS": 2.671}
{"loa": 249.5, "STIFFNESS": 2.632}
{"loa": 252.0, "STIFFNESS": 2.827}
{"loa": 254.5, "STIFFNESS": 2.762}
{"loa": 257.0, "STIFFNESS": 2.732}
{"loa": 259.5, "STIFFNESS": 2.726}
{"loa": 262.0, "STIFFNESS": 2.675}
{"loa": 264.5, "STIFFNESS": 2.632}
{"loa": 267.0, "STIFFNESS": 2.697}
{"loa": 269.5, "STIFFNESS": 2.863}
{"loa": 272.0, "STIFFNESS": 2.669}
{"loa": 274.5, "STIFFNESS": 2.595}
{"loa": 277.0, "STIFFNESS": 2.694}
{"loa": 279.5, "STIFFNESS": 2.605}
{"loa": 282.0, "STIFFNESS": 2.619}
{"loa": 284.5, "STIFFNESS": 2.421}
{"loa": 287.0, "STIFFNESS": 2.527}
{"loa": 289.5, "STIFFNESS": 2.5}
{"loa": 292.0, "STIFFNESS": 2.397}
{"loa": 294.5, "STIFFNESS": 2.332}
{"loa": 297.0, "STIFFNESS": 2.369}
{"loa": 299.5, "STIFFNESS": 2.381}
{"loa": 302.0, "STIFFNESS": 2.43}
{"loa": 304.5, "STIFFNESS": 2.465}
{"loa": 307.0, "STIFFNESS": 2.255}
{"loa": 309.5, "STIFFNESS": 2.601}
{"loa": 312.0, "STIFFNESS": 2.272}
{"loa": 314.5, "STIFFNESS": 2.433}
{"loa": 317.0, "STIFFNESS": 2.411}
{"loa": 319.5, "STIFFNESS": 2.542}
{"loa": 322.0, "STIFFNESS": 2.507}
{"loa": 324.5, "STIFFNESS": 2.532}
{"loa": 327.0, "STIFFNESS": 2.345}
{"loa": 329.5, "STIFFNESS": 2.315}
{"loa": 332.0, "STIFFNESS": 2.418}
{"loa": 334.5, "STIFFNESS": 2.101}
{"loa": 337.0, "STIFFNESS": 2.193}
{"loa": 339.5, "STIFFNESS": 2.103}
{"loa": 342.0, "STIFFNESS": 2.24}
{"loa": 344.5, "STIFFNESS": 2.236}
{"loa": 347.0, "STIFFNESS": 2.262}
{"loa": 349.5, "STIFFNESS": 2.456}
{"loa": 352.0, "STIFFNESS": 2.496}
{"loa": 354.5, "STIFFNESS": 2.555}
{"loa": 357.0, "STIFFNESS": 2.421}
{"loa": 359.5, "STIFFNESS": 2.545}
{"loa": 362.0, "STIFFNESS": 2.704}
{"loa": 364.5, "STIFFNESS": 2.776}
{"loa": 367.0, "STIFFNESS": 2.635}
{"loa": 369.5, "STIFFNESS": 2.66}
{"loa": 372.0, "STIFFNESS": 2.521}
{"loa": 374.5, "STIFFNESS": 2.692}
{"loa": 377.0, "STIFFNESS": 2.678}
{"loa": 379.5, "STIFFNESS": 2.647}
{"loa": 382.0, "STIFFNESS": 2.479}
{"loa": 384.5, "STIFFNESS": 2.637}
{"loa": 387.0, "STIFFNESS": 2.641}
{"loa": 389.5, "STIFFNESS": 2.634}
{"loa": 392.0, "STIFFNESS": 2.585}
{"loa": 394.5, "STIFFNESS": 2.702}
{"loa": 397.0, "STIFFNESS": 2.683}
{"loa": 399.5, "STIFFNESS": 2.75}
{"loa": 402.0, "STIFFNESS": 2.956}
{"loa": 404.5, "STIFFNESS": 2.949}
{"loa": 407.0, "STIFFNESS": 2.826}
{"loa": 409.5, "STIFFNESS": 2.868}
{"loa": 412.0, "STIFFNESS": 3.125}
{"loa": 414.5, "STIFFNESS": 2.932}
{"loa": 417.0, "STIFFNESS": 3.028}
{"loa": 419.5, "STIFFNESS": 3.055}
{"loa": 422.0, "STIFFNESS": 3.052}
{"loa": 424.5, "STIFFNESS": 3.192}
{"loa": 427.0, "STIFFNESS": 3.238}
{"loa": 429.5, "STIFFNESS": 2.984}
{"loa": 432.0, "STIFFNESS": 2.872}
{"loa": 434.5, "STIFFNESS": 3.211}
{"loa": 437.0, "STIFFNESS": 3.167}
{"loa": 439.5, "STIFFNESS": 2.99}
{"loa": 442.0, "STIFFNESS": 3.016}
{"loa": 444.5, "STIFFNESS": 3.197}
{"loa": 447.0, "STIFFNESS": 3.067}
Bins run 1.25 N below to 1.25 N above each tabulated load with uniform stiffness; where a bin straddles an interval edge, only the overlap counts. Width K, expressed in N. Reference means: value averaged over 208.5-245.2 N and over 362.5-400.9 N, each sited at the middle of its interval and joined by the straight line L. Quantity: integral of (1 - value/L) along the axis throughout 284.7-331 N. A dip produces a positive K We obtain 2.9 N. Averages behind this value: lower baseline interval 2.51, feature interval 2.42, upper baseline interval 2.65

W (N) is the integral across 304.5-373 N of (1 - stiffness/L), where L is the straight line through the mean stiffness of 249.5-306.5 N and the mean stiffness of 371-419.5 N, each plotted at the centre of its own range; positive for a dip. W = 6.39 N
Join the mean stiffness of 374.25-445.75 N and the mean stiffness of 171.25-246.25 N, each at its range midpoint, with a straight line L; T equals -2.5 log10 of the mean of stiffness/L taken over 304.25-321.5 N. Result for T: 0.12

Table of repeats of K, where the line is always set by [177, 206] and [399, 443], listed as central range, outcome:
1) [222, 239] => 1.0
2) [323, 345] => 4.3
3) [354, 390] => 3.7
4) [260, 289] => 0.9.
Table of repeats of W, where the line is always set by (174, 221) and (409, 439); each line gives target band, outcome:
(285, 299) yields 1.7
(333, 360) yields 5.3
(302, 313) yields 1.5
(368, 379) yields 1.2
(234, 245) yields 0.6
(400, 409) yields 0.4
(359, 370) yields 1.0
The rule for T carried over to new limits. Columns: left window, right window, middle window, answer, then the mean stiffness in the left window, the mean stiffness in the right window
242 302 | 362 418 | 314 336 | 0.11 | 2.6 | 2.74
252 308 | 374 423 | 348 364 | 0.07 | 2.57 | 2.8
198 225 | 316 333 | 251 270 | -0.09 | 2.56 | 2.44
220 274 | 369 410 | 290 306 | 0.10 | 2.6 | 2.7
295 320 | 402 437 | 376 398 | 0.09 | 2.41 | 3.03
